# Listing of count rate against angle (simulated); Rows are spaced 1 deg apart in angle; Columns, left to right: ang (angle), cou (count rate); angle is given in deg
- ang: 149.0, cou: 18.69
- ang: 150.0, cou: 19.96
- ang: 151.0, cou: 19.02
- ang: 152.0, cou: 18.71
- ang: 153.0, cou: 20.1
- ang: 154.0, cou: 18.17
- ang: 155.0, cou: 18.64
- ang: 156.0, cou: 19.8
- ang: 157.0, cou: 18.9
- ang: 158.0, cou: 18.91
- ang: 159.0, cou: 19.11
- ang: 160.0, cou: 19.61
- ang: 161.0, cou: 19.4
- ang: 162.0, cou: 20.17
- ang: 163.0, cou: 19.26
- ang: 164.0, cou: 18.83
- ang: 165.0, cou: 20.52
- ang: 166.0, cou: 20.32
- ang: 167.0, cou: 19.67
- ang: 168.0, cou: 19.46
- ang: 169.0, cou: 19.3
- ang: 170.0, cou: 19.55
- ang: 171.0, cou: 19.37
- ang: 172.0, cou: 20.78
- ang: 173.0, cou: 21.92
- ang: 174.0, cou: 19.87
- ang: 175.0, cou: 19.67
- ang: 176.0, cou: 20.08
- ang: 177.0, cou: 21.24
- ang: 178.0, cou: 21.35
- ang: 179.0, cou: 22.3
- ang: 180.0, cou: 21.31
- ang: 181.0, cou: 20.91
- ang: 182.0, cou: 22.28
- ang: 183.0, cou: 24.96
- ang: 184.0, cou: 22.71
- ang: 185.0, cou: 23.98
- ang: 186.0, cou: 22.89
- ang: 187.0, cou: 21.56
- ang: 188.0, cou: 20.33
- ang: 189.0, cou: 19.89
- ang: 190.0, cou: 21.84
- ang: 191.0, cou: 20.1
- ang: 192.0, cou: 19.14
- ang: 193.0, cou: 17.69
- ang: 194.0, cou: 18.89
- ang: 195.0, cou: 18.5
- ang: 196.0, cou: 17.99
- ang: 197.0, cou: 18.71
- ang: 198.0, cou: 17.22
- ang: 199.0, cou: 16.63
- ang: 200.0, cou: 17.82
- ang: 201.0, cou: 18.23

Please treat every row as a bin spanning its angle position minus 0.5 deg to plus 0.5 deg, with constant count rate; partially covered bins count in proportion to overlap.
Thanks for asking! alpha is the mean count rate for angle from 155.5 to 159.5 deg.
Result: 19.2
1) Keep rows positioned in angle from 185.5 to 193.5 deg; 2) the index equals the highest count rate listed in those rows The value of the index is 22.89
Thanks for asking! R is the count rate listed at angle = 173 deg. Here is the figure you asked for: 21.92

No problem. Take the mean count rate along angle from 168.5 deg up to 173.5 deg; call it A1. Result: 20.2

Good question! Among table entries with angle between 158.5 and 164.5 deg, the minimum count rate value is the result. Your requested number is 18.83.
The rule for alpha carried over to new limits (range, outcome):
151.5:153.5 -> 19.4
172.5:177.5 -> 20.6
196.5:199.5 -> 17.5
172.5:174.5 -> 20.9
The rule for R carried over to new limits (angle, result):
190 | 21.84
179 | 22.3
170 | 19.55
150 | 19.96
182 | 22.28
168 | 19.46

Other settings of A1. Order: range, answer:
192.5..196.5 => 18.3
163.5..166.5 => 19.9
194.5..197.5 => 18.4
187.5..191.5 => 20.5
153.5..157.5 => 18.9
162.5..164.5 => 19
